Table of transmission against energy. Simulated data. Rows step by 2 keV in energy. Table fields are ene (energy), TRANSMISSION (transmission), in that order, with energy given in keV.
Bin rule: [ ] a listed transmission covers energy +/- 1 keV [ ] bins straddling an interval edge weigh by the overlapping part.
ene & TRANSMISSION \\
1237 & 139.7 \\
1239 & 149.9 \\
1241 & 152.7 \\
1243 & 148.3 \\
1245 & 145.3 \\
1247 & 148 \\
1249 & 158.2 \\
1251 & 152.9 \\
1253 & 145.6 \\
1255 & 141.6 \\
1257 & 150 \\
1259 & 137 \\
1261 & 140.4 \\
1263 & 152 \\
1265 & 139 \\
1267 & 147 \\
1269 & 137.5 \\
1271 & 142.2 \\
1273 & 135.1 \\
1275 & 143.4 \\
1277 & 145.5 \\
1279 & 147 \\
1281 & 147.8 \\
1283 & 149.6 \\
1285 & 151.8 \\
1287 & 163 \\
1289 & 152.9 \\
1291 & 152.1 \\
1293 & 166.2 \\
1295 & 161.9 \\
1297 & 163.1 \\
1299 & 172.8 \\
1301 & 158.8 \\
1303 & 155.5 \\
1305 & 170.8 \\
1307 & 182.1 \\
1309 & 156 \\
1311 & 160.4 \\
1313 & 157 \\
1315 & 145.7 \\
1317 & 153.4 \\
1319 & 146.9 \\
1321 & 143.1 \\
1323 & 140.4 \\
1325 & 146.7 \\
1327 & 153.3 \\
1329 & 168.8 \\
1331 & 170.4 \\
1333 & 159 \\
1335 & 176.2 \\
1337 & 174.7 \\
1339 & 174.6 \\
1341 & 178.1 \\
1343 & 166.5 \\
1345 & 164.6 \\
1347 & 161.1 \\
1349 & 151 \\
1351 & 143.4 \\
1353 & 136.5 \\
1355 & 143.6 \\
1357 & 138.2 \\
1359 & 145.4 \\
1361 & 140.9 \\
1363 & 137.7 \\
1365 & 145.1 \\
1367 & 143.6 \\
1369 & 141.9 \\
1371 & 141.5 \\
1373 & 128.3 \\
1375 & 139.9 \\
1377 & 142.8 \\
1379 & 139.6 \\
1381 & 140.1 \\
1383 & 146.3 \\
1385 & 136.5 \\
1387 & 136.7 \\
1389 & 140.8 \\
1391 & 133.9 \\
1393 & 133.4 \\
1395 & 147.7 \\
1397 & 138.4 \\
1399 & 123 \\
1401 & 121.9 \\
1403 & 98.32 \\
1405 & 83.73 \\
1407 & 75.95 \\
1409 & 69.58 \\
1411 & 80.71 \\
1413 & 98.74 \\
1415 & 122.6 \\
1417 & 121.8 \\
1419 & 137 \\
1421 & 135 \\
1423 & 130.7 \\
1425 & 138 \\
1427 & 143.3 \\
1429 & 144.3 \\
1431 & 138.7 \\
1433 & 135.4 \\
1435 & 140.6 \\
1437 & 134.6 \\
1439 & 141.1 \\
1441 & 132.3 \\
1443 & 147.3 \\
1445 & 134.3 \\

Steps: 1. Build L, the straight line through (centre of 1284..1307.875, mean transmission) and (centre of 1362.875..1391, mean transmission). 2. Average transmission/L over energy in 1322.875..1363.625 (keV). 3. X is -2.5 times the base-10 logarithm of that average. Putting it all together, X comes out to -0.05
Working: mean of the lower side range 162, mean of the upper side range 140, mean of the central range 156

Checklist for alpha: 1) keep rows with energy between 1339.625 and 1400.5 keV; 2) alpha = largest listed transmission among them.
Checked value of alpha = 178.1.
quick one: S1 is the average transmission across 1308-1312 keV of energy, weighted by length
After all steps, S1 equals 158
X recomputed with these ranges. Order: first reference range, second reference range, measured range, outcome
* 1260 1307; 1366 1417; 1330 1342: -0.234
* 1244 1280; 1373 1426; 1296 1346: -0.189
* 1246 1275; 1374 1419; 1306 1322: -0.148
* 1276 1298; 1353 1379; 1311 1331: -0.026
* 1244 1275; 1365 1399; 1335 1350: -0.189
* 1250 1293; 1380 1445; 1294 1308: -0.168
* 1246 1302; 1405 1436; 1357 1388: -0.087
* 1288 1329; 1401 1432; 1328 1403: -0.090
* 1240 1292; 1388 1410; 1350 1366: -0.133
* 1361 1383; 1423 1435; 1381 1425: 0.161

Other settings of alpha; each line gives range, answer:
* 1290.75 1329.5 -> 182.1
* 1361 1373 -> 145.1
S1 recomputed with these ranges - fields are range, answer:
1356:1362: 142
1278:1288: 152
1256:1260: 144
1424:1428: 141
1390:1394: 134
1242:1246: 147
